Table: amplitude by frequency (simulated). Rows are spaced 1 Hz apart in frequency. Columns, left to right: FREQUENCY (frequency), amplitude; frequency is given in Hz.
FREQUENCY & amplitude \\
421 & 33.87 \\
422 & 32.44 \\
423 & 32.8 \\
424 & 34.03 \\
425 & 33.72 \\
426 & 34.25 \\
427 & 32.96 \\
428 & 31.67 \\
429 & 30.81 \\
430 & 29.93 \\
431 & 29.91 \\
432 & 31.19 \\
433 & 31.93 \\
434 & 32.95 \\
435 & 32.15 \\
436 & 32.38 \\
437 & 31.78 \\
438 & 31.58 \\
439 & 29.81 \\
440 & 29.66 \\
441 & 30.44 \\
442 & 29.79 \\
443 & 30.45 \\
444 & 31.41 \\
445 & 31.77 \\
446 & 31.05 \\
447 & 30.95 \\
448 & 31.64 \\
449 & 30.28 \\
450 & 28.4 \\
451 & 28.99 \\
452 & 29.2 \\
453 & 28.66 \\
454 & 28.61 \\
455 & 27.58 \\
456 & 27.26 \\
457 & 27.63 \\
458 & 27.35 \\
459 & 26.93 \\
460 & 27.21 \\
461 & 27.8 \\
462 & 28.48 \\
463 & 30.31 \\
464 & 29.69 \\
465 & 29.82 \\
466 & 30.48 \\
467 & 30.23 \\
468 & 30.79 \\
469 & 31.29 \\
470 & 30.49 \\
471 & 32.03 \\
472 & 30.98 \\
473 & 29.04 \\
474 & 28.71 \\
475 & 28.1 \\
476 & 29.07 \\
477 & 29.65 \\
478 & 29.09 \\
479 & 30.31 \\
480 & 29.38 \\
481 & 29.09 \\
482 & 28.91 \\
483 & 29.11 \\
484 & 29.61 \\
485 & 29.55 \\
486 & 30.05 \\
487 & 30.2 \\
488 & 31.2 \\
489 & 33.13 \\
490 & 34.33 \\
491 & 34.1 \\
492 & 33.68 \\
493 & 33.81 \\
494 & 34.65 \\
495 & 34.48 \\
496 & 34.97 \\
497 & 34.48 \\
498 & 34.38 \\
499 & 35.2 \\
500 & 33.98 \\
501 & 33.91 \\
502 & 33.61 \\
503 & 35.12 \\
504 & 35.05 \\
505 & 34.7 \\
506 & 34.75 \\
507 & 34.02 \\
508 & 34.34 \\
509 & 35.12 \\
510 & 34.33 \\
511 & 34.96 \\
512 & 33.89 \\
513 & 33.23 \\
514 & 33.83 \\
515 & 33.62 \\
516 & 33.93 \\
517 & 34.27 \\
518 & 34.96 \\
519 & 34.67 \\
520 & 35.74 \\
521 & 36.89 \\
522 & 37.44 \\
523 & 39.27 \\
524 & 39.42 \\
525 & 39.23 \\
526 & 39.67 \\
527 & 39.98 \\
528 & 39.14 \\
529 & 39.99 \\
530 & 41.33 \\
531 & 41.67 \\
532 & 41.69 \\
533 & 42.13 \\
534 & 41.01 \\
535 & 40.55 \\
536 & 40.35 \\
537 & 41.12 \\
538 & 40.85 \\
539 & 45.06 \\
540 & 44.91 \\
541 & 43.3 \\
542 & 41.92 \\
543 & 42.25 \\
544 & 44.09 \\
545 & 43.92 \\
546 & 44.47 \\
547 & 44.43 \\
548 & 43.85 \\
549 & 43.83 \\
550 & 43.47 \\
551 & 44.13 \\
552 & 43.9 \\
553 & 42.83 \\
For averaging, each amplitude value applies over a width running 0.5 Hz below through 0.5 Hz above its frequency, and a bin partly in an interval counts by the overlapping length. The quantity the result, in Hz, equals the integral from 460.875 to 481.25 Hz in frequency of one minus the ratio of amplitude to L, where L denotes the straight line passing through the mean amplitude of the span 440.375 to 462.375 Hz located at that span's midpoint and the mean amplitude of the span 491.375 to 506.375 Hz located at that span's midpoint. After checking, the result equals 1.0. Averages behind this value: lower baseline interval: 29.2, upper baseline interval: 34.4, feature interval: 29.8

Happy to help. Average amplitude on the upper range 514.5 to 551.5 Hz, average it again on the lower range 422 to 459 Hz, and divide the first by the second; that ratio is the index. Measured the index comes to 1.32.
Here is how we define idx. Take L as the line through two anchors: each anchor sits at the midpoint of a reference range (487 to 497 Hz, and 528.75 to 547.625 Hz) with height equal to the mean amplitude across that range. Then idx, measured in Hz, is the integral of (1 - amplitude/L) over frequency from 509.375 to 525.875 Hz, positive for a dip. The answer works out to 1.2 Hz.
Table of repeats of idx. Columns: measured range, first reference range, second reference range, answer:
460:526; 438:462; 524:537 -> 4.9 Hz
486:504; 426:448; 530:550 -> 1.9 Hz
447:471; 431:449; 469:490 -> 1.1 Hz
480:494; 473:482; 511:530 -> -0.2 Hz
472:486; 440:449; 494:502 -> 1.6 Hz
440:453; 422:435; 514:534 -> 1.2 Hz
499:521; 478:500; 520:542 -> 1.1 Hz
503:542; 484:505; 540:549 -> 1.3 Hz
